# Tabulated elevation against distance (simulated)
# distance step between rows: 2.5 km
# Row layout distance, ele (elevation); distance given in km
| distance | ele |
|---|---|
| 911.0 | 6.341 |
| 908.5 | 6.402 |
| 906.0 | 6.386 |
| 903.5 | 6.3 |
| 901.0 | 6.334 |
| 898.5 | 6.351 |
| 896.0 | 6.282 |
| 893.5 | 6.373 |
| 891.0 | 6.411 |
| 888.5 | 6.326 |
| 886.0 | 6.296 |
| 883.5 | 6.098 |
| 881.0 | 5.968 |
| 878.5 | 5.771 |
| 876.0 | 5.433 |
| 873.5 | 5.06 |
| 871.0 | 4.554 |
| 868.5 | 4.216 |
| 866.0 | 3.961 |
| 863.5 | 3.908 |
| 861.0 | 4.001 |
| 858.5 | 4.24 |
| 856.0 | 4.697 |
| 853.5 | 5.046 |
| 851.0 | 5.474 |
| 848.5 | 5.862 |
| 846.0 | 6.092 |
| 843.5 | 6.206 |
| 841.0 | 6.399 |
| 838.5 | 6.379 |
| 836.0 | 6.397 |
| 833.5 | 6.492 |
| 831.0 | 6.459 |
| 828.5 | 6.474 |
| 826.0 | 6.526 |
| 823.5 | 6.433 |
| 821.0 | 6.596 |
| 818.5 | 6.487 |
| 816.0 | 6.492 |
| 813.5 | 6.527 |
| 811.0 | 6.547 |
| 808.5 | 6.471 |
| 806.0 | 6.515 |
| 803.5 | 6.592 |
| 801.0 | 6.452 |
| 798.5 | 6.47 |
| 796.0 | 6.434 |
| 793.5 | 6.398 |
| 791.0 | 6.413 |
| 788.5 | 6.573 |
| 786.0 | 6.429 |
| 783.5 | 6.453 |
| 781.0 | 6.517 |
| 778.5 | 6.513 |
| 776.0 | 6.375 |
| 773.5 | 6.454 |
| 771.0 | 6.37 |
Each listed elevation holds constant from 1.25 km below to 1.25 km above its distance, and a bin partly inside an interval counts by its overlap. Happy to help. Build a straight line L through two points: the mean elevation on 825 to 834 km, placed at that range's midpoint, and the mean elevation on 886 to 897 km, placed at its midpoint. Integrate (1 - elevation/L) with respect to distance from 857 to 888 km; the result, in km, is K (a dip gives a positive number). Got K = 6.77 km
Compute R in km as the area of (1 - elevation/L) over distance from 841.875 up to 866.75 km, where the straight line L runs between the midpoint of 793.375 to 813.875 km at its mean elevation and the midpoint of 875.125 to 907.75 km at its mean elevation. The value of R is 5.2 km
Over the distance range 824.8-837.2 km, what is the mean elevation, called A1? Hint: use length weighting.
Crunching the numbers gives 6.47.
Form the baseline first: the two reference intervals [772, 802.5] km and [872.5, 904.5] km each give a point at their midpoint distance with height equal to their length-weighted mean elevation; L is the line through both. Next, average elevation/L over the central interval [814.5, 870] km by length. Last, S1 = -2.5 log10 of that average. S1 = 0.11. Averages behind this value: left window 6.46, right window 6.08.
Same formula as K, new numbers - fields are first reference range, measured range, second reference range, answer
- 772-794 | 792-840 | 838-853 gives -2.0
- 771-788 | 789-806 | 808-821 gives 0.0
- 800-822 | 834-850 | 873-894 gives 0.2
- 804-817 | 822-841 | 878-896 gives -0.1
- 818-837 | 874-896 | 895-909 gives 1.1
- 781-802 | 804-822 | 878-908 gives -0.3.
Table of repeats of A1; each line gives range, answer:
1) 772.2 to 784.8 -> 6.46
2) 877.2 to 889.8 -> 6.09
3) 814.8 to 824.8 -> 6.5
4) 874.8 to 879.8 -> 5.61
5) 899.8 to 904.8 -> 6.32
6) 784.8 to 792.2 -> 6.47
